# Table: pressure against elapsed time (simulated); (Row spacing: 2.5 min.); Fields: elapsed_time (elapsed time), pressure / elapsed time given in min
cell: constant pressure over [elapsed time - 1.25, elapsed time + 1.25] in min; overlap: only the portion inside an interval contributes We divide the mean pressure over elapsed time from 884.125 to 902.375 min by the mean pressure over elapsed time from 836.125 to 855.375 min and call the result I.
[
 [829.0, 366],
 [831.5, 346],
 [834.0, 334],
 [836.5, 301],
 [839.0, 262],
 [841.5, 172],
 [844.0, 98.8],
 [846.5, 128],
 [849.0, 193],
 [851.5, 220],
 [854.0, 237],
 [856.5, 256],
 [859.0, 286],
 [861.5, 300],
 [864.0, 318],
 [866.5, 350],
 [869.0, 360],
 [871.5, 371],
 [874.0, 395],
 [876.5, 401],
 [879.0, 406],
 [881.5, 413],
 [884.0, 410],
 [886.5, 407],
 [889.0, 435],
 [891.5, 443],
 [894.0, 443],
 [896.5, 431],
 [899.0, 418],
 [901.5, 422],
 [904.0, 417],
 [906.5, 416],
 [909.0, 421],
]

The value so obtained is 2.17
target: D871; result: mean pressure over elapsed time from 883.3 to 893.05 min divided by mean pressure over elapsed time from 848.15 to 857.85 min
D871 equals 1.9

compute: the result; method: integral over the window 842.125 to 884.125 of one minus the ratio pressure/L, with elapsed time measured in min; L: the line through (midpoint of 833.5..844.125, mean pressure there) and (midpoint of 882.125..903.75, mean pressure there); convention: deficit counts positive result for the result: 4.37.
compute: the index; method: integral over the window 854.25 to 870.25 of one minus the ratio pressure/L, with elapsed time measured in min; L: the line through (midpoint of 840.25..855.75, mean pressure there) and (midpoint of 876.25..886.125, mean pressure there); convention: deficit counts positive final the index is -1.8 min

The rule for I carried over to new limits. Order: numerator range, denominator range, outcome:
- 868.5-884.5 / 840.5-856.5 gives 2.18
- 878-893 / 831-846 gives 1.74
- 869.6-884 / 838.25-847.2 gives 2.45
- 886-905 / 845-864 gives 1.82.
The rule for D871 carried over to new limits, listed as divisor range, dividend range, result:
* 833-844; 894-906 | 1.72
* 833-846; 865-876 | 1.64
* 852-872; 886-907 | 1.40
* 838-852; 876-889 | 2.34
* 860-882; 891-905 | 1.17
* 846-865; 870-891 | 1.65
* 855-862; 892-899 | 1.57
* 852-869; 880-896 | 1.45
